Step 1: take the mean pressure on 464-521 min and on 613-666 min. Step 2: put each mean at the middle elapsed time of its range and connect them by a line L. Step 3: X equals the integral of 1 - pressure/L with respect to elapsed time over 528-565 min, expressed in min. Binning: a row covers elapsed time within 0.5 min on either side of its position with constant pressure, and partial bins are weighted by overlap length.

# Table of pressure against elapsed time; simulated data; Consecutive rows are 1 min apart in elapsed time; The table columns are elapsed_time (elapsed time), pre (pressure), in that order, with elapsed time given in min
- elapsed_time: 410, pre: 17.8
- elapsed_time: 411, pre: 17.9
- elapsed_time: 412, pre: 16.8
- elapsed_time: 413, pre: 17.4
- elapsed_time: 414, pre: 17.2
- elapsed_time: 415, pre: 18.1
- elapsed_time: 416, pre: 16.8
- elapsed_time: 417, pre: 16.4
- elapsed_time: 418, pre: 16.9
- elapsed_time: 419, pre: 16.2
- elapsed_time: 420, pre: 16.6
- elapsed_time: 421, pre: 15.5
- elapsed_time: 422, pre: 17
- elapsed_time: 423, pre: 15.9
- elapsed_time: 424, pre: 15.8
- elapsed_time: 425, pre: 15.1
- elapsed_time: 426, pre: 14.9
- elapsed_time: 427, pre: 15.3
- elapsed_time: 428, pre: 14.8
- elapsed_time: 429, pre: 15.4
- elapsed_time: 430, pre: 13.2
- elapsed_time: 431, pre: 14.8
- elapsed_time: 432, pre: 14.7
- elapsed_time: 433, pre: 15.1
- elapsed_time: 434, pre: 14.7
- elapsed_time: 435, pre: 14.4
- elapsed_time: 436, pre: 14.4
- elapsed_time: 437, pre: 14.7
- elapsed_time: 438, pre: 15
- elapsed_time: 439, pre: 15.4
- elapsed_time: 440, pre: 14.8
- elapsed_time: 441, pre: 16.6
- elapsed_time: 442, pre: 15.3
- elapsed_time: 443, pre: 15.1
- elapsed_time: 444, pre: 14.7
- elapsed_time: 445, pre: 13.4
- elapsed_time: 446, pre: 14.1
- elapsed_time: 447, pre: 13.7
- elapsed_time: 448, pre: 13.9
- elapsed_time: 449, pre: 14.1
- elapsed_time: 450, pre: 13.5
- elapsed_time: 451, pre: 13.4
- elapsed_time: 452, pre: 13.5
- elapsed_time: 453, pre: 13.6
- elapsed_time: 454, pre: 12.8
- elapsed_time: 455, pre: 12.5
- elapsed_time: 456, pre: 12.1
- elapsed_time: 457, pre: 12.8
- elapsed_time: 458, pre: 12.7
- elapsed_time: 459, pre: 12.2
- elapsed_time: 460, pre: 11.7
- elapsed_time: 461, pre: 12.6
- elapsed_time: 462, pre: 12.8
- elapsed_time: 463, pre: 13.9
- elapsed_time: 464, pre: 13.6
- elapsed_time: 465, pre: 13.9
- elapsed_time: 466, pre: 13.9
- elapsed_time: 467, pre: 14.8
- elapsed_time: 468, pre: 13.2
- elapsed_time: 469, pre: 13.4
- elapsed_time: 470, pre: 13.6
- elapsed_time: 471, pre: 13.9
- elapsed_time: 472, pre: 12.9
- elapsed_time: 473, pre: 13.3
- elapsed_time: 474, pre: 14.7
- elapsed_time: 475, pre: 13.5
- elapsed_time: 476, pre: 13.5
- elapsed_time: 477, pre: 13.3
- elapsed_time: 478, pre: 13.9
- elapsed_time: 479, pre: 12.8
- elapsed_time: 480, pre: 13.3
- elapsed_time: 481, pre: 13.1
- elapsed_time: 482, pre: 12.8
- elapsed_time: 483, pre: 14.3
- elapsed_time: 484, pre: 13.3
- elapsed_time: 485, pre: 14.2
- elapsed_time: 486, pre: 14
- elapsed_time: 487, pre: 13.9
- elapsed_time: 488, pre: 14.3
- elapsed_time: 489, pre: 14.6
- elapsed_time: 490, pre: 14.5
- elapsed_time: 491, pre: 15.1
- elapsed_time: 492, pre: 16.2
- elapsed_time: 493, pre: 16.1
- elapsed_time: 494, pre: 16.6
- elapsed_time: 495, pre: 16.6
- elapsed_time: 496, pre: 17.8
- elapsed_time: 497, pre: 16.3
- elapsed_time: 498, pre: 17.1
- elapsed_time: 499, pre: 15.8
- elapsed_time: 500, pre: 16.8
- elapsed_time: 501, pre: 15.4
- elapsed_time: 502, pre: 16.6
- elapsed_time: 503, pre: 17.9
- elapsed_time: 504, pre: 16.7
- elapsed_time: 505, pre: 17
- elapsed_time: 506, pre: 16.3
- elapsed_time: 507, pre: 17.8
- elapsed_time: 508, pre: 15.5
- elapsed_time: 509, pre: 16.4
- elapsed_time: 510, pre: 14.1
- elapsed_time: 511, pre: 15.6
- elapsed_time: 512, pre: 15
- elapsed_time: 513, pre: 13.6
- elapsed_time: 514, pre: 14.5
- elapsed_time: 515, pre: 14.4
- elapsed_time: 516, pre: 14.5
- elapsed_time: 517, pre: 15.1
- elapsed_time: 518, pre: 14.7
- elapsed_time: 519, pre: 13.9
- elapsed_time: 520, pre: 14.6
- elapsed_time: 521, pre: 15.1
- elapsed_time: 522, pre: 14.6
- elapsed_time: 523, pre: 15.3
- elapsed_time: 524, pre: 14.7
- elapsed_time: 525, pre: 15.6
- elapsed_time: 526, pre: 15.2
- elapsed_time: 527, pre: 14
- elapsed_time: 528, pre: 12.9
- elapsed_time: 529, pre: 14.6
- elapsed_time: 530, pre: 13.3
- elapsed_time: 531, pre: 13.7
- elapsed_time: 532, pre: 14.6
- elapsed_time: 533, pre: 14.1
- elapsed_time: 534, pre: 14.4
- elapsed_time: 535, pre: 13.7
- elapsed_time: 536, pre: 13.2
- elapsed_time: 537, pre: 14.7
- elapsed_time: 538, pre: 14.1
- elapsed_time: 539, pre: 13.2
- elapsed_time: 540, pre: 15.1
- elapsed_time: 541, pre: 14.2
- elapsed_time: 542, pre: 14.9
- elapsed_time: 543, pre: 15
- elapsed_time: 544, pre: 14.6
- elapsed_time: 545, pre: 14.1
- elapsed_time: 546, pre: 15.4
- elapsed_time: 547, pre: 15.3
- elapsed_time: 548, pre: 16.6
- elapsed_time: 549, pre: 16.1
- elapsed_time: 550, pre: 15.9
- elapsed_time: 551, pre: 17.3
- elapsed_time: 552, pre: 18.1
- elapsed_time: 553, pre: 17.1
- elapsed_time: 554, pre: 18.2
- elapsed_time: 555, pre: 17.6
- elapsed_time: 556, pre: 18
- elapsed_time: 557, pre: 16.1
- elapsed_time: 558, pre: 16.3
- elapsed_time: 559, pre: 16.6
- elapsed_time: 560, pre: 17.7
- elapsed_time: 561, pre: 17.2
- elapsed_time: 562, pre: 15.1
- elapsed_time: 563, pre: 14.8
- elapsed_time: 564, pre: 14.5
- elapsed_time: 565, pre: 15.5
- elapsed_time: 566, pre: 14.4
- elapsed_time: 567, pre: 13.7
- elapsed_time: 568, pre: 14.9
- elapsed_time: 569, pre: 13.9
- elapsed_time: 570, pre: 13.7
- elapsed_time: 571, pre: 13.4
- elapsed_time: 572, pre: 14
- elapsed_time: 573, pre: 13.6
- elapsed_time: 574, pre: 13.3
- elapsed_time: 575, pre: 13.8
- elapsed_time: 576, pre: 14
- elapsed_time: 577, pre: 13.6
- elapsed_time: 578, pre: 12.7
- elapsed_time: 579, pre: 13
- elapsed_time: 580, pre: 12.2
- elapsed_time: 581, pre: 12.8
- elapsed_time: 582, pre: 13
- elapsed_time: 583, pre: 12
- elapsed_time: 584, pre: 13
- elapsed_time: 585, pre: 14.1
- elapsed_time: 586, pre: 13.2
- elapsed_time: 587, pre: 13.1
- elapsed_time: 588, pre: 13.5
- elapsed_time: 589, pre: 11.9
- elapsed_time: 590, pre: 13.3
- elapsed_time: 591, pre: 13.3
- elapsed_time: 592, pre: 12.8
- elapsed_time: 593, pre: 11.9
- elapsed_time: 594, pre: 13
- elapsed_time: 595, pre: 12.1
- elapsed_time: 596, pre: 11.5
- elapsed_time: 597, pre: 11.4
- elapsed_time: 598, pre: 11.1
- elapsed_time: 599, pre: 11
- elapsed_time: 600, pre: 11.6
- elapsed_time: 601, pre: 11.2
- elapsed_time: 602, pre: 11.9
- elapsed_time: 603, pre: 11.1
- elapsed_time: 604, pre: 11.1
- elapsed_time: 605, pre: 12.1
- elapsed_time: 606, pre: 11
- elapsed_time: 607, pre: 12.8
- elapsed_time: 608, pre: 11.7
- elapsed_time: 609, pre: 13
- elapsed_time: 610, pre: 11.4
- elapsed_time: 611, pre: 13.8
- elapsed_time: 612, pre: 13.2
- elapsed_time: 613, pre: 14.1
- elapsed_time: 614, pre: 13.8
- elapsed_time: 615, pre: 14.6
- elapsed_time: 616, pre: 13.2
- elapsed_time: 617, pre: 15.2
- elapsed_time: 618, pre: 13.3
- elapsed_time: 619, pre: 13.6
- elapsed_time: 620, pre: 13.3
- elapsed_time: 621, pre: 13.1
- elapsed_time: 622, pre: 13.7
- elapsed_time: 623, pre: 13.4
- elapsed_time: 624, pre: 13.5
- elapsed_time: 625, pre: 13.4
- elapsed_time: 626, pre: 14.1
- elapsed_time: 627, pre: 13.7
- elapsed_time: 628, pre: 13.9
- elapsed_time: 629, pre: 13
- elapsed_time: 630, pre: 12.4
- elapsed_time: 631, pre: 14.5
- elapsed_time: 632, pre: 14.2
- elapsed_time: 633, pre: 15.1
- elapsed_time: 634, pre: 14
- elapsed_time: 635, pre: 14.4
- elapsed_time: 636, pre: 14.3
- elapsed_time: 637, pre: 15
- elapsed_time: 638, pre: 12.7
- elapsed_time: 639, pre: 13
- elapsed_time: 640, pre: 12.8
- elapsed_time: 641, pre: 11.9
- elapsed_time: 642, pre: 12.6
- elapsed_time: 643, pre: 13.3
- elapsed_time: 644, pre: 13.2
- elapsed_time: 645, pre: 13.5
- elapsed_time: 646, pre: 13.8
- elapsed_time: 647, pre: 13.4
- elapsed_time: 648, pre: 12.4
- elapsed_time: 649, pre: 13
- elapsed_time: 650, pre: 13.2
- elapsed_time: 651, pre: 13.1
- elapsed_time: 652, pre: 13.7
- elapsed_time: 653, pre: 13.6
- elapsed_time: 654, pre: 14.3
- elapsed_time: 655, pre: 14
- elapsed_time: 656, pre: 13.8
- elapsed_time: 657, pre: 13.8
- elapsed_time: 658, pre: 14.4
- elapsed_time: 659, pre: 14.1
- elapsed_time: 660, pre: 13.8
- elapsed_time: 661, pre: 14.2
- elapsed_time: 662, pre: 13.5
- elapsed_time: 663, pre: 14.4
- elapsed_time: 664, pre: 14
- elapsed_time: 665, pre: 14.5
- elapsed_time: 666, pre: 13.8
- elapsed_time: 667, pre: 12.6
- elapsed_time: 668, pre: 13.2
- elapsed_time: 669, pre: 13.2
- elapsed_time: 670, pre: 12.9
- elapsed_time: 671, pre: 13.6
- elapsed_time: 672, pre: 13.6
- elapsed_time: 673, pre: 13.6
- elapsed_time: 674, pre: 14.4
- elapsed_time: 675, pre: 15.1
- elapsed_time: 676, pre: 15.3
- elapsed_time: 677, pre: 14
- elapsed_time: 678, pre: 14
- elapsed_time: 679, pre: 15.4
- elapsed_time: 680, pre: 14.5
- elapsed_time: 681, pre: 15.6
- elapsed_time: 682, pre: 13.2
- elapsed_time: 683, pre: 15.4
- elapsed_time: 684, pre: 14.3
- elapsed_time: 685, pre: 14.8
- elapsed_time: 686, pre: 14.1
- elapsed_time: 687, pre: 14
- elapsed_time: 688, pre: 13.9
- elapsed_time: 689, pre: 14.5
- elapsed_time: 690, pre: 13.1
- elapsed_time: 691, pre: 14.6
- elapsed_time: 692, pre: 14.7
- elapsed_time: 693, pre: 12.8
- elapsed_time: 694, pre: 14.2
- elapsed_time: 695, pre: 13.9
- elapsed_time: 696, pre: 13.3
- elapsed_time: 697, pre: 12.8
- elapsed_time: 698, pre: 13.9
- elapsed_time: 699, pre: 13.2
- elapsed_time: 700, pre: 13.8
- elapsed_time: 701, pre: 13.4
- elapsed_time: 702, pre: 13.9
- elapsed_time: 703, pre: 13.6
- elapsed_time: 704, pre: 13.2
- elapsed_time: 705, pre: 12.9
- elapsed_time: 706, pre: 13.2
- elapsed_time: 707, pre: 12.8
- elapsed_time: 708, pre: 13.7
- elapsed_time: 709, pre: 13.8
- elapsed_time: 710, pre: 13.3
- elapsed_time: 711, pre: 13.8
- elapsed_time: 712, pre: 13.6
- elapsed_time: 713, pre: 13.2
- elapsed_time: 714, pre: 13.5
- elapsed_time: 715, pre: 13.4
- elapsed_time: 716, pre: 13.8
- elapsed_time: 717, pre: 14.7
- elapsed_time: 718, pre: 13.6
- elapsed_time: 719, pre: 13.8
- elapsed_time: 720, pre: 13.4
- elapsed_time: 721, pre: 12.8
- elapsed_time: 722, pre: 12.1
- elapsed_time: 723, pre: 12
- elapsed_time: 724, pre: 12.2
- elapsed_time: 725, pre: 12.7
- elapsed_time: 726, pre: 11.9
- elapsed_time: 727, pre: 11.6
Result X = -2.6 min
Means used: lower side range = 14.8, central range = 15.4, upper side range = 13.7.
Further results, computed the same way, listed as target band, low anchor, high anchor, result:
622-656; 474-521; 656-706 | 1.6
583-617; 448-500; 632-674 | 3.0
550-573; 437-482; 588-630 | -4.8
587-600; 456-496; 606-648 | 1.2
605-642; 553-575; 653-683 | 3.0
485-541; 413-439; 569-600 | -4.0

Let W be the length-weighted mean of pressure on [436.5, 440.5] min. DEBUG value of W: 15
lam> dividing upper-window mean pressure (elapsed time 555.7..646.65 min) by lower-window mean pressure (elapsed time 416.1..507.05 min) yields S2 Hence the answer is 0.92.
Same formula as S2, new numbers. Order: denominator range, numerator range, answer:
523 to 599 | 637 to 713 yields 0.96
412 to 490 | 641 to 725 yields 0.95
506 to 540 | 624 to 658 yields 0.93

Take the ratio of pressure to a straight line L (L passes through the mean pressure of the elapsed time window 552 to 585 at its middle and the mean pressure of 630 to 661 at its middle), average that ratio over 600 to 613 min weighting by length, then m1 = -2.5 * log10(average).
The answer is 0.17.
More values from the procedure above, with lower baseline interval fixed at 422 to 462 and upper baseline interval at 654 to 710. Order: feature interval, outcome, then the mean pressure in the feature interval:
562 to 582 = 0.02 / 13.8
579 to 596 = 0.10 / 12.8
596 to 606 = 0.22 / 11.4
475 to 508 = -0.08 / 15.2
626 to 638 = 0.00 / 14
